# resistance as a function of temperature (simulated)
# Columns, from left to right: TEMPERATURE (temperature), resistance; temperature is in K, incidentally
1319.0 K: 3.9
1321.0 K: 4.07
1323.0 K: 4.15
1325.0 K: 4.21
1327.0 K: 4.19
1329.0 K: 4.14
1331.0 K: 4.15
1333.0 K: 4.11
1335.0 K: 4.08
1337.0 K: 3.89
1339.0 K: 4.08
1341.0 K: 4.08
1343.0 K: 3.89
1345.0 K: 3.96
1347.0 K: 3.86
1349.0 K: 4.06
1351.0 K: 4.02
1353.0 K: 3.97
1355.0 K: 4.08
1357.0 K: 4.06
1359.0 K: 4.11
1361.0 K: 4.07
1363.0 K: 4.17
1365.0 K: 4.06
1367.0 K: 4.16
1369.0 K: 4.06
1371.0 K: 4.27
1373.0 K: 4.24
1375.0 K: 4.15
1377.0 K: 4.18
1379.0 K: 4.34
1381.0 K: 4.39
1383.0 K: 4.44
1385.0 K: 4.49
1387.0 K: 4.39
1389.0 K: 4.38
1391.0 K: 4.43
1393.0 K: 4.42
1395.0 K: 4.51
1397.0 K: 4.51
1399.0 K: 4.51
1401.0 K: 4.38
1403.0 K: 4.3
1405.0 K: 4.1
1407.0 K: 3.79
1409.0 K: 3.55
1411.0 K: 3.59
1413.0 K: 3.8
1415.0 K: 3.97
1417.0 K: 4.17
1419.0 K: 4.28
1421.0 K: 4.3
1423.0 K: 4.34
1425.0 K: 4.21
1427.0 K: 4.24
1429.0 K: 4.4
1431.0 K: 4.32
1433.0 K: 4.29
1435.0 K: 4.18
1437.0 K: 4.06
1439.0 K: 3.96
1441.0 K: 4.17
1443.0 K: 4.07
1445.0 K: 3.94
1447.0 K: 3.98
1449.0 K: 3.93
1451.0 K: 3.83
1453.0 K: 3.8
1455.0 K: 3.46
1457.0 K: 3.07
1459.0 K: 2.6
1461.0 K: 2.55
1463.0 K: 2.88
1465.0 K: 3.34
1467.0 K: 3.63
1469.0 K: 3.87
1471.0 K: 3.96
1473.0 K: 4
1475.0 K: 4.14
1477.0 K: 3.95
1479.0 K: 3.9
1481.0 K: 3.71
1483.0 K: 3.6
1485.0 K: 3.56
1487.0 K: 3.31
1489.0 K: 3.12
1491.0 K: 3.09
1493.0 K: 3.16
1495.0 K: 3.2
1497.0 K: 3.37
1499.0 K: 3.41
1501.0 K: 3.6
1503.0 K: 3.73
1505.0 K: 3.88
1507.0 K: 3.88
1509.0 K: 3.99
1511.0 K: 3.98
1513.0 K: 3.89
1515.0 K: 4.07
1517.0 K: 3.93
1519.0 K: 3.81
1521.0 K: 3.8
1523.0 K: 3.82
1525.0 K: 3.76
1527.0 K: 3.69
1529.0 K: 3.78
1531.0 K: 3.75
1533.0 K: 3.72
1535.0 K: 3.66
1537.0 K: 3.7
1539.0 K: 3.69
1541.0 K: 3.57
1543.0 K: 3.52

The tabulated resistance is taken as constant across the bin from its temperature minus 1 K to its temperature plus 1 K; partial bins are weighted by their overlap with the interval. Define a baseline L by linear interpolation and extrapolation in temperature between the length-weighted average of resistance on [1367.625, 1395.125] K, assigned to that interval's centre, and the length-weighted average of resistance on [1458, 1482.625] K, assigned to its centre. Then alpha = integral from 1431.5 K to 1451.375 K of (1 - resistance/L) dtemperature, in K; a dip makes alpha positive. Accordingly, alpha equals -1.3 K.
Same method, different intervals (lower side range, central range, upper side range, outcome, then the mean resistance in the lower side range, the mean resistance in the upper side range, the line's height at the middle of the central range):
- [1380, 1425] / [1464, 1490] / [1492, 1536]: 1.3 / 4.23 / 3.72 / 3.89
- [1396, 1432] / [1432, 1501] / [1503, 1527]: 6.7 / 4.15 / 3.88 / 4.01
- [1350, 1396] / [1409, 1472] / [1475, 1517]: 1.2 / 4.23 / 3.64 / 3.91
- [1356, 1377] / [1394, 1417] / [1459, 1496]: -1.1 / 4.14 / 3.47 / 3.9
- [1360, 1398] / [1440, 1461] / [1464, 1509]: 1.2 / 4.3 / 3.62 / 3.85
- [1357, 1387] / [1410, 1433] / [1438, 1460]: -1.6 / 4.22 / 3.71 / 3.89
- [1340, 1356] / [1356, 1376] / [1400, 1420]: -0.7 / 3.99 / 3.99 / 3.99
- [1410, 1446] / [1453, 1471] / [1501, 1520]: 3.5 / 4.13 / 3.89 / 4.03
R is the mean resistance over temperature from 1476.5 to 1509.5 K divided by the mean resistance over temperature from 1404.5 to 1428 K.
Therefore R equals 0.9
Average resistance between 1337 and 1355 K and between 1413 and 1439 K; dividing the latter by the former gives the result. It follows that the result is 1.1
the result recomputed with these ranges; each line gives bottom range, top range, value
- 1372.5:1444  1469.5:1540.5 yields 0.88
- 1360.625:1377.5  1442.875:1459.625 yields 0.87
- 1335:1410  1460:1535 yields 0.87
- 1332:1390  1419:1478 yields 0.93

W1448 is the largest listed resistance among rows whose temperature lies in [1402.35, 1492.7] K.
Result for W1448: 4.4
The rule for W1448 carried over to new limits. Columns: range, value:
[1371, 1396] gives 4.51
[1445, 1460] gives 3.98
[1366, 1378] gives 4.27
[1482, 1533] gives 4.07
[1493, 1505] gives 3.88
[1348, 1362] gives 4.11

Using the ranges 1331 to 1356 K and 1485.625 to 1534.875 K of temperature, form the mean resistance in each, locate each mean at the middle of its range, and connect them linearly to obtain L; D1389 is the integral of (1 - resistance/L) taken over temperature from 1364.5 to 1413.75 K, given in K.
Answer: -3.9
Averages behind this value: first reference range 4.01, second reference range 3.66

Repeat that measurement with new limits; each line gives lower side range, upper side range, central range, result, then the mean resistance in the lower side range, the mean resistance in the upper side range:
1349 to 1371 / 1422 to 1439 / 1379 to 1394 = -1.0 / 4.08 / 4.24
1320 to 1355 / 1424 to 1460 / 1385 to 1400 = -1.8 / 4.05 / 3.92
